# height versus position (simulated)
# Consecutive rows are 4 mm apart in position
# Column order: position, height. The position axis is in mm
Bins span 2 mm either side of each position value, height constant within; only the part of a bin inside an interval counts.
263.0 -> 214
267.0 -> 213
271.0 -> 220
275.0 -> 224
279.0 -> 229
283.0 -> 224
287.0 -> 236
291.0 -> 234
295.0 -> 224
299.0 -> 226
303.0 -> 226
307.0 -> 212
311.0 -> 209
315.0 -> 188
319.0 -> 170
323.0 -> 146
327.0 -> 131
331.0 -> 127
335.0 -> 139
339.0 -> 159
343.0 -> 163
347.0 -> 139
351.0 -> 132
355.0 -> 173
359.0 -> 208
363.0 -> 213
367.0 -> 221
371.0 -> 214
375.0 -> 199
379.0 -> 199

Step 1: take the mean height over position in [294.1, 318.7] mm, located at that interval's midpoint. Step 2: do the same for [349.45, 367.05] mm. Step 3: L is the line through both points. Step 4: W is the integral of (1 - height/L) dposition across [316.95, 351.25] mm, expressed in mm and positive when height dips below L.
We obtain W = 9.06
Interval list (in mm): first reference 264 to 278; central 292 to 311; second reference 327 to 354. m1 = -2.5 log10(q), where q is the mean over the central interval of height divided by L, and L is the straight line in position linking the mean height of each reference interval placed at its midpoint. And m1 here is -0.19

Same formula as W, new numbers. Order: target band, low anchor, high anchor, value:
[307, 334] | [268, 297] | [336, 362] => 3.8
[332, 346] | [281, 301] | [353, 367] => 3.9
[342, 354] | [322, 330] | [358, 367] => 2.4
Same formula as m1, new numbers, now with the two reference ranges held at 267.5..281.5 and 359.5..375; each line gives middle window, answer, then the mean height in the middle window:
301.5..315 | 0.04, 211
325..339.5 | 0.50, 137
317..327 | 0.39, 153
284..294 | -0.05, 233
